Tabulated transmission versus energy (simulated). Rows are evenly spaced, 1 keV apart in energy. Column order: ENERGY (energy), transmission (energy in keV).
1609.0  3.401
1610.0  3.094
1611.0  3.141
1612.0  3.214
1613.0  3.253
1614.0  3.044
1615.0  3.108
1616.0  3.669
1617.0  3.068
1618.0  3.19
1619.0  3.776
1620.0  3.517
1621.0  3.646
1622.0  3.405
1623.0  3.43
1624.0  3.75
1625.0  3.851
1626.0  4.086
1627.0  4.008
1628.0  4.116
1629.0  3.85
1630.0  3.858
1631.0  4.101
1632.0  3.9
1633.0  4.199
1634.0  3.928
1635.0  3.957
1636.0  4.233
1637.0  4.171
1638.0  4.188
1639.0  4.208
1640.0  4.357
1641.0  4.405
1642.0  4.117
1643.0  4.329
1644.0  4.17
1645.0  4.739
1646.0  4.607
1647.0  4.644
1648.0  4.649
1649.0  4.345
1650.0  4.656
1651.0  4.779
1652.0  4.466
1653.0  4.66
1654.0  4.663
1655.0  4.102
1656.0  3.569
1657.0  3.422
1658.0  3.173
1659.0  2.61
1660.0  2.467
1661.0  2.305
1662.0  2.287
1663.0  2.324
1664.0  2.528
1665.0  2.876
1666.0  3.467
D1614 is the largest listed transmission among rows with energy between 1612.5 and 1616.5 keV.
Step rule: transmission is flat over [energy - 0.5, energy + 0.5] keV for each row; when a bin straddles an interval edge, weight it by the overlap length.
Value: 3.669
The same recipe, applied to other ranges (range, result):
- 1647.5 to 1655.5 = 4.779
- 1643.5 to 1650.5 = 4.739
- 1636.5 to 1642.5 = 4.405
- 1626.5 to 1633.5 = 4.199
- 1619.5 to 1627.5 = 4.086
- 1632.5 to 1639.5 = 4.233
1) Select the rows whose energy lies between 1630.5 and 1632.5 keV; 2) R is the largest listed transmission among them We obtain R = 4.101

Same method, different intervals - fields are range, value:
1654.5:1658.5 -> 4.102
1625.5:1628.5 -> 4.116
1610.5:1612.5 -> 3.214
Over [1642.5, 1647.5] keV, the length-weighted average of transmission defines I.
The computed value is 4.5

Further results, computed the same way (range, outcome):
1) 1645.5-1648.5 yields 4.63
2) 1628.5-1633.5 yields 3.98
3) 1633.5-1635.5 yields 3.94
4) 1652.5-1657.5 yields 4.08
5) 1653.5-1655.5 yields 4.38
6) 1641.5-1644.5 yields 4.21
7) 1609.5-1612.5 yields 3.15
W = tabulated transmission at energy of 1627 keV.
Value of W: 4.008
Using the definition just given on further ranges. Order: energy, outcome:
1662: 2.287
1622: 3.405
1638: 4.188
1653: 4.66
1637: 4.171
